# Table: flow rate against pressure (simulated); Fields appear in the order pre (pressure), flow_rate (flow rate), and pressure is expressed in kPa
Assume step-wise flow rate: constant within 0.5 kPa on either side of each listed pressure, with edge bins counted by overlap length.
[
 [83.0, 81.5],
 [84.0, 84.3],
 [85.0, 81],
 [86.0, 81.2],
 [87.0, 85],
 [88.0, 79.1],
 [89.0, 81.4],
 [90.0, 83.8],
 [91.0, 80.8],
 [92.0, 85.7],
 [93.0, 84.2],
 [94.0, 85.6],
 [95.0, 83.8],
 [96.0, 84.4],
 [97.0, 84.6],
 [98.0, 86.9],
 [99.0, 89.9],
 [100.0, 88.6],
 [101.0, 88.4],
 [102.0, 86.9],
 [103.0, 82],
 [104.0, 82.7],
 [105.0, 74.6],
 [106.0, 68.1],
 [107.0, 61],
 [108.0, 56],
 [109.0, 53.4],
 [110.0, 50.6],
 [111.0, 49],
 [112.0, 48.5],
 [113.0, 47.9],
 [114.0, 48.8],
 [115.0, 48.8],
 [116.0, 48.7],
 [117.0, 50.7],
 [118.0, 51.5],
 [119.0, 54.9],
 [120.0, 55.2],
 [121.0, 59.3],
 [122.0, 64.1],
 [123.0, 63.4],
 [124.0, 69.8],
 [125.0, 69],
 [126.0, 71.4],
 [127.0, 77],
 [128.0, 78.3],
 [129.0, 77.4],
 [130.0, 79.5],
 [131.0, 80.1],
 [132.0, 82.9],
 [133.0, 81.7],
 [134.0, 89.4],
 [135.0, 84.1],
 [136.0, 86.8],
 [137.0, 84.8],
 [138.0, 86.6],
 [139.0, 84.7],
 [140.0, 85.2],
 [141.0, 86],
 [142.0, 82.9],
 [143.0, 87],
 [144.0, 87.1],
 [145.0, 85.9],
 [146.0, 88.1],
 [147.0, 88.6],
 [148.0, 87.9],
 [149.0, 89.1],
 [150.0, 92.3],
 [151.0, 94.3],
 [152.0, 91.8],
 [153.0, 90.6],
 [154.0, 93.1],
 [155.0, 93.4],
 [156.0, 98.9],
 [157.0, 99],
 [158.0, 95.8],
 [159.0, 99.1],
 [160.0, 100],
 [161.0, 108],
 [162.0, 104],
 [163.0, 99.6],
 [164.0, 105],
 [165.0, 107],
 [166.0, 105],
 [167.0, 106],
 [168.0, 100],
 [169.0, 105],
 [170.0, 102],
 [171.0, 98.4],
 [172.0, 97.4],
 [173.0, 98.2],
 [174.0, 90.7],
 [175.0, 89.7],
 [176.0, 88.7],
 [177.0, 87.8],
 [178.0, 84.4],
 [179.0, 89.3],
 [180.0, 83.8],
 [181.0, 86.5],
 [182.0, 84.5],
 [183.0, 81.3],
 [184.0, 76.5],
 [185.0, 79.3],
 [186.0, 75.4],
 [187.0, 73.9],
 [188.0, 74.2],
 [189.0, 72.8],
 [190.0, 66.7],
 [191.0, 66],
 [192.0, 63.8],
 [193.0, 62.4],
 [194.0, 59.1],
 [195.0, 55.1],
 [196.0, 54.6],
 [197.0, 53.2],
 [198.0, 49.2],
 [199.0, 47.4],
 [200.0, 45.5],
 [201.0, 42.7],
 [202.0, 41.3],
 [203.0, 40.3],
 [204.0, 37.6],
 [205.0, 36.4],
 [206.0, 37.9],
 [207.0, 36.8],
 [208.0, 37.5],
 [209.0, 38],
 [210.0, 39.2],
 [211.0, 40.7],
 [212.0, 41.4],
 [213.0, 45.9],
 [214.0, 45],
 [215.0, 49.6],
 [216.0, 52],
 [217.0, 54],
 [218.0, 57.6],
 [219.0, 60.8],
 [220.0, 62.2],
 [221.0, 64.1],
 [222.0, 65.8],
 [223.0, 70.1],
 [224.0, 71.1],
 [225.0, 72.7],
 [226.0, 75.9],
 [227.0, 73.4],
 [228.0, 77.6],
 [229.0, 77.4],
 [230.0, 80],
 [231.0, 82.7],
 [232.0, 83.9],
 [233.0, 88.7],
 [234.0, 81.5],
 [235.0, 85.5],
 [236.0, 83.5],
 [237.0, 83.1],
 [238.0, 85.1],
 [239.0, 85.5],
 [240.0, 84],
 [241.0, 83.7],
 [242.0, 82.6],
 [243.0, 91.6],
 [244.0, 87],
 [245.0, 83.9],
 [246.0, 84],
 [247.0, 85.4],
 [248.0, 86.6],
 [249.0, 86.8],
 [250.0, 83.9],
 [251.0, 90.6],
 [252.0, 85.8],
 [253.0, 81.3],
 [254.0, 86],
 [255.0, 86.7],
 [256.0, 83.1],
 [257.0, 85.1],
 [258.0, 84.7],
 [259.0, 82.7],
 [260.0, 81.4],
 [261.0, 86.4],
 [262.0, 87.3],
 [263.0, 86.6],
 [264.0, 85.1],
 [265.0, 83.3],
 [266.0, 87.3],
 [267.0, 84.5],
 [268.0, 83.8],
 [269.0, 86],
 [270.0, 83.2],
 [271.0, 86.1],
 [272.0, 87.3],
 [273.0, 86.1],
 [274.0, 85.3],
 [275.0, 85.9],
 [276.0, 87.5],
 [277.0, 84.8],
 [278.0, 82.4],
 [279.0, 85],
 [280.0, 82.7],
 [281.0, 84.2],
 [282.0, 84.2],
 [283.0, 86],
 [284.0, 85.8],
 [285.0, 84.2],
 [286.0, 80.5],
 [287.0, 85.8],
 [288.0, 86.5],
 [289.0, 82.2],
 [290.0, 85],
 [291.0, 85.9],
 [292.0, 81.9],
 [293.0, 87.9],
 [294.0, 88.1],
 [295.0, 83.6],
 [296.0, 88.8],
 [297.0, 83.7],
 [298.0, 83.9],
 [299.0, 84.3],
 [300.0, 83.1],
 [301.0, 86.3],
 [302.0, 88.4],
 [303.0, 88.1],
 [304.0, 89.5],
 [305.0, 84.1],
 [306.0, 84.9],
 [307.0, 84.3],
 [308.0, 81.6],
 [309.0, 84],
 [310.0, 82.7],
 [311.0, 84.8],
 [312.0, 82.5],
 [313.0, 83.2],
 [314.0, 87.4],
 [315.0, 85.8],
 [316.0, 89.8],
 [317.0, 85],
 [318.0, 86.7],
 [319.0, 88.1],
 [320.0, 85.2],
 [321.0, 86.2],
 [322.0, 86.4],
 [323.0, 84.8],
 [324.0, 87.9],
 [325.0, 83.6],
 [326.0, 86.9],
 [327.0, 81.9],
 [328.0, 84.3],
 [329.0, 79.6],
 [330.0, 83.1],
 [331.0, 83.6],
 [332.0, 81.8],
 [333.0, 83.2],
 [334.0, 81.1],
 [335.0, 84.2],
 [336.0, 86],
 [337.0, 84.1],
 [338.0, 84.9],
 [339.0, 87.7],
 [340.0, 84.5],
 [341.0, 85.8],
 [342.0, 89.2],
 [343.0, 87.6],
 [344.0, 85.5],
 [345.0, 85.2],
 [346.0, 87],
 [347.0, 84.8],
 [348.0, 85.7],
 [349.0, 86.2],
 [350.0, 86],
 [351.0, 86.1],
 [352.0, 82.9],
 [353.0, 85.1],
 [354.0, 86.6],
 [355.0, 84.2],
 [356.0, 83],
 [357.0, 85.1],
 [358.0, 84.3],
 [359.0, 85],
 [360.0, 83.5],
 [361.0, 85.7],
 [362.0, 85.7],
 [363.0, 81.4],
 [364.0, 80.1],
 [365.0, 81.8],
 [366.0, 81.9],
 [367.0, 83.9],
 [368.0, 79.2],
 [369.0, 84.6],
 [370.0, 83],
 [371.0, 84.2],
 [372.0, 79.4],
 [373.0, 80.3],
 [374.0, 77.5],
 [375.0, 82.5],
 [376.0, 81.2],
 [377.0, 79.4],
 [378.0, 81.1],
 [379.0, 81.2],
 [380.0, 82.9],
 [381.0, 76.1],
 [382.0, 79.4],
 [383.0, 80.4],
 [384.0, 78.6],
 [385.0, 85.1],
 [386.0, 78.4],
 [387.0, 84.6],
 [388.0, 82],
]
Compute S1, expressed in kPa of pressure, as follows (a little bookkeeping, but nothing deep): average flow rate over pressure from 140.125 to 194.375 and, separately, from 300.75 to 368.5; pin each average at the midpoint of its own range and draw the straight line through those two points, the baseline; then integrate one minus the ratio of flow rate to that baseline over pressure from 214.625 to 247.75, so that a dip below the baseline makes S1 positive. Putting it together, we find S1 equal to 4.3 kPa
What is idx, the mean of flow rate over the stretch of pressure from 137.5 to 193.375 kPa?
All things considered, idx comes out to 89.4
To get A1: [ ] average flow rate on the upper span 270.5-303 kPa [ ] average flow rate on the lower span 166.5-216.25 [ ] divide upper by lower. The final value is 1.3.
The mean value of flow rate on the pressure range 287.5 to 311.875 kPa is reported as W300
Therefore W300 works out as 85.1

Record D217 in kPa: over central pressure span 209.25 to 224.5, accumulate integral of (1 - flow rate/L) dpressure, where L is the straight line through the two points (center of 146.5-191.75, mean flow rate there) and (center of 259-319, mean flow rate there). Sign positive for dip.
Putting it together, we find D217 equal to 5.9 kPa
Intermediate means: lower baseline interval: 91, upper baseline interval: 85.1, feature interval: 54.4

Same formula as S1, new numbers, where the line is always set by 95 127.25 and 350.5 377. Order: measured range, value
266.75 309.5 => -3.90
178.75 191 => -1.17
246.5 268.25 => -2.66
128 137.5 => -2.10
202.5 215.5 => 5.77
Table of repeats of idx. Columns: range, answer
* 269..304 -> 85.2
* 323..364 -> 84.7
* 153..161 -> 97.3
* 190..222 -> 49.5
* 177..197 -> 73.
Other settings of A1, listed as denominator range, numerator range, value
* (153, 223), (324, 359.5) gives 1.17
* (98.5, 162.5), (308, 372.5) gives 1.09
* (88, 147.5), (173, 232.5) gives 0.85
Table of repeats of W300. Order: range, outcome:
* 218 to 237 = 75.1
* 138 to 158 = 89.9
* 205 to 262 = 72.3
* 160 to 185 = 94.7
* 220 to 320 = 83.8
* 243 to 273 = 85.4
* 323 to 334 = 83.5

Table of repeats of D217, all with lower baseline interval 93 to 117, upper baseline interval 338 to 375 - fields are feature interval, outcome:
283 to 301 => -1.0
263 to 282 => -1.4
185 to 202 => 3.3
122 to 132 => -0.5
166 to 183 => -4.6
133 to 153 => -4.4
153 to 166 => -4.9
